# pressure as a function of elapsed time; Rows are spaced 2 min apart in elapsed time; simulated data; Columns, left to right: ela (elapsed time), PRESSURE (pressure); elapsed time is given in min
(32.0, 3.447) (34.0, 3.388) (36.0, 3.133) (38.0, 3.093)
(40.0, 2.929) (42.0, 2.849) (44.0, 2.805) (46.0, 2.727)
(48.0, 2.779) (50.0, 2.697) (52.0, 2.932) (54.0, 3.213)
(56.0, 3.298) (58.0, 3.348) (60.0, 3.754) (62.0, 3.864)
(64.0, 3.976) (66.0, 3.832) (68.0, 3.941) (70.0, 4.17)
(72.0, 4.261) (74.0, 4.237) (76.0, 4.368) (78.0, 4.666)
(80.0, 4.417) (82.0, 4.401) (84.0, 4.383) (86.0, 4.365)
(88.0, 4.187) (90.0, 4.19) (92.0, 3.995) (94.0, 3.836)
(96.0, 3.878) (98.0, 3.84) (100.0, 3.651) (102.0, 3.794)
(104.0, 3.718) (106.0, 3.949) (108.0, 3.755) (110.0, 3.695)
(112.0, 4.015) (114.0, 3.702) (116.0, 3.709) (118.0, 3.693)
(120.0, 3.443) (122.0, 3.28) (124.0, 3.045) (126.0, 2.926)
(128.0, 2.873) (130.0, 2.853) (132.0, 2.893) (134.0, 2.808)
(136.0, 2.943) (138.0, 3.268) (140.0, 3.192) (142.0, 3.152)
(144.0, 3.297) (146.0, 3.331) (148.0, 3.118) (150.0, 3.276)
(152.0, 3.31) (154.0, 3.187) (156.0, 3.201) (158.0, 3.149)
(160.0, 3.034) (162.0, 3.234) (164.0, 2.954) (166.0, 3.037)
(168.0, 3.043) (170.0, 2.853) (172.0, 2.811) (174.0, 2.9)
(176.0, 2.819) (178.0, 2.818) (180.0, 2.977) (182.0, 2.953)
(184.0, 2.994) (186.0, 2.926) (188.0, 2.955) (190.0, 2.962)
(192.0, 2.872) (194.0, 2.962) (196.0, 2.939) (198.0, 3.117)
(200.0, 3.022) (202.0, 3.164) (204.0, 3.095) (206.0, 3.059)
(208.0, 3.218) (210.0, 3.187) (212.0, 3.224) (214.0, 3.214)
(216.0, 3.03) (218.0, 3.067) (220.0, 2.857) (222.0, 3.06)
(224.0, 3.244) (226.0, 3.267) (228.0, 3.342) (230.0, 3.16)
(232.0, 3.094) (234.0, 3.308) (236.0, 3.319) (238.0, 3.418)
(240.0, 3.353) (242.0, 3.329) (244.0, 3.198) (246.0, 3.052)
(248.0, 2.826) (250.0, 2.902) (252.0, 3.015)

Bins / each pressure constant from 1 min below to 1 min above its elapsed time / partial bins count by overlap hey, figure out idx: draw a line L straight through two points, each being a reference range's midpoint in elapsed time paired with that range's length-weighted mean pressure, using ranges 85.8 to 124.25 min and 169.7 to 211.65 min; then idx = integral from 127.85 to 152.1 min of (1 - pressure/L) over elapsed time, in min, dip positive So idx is 2.5 min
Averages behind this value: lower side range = 3.79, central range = 3.1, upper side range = 2.99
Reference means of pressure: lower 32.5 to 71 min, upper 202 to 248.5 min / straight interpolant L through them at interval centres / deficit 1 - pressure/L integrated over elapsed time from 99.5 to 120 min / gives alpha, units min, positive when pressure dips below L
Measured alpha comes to -3.1 min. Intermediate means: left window 3.3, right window 3.17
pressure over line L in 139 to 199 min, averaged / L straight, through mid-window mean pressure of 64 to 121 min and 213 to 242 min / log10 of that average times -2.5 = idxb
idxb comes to 0.17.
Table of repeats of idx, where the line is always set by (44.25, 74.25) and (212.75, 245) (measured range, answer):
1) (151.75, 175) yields 1.87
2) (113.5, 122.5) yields -0.47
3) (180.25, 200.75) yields 1.89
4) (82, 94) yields -2.63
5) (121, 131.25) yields 1.18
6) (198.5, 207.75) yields 0.43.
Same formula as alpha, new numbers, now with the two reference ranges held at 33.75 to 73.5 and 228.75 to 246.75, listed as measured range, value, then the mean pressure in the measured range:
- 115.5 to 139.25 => 1.3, 3.13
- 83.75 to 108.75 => -4.6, 3.95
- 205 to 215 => 0.3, 3.18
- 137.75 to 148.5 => 0.3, 3.23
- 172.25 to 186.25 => 1.6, 2.91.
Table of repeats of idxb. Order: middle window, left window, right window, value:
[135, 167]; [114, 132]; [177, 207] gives -0.011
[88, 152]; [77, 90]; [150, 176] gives 0.095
